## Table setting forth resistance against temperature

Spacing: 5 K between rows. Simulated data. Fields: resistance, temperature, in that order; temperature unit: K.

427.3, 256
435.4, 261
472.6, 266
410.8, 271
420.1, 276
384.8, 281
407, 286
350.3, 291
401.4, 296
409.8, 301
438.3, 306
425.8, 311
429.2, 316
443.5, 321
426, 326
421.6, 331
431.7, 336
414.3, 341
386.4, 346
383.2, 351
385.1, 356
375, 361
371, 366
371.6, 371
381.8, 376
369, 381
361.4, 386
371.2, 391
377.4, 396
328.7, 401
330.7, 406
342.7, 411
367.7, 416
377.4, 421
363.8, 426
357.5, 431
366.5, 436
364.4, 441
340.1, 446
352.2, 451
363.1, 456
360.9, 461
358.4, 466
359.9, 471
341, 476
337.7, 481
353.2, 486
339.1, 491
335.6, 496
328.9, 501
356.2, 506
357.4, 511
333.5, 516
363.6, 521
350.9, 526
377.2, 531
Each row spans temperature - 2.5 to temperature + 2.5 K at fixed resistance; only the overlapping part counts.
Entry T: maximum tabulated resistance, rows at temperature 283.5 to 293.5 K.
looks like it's 407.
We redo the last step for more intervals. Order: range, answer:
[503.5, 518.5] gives 357.4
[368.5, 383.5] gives 381.8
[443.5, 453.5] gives 352.2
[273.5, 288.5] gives 420.1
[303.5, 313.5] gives 438.3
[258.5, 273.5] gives 472.6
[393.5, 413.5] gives 377.4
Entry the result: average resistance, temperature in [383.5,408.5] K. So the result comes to 354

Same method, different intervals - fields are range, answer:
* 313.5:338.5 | 430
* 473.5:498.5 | 341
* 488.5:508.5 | 340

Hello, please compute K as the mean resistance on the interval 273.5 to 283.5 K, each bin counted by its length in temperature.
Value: 402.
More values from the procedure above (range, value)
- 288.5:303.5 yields 387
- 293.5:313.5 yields 419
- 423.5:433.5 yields 361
